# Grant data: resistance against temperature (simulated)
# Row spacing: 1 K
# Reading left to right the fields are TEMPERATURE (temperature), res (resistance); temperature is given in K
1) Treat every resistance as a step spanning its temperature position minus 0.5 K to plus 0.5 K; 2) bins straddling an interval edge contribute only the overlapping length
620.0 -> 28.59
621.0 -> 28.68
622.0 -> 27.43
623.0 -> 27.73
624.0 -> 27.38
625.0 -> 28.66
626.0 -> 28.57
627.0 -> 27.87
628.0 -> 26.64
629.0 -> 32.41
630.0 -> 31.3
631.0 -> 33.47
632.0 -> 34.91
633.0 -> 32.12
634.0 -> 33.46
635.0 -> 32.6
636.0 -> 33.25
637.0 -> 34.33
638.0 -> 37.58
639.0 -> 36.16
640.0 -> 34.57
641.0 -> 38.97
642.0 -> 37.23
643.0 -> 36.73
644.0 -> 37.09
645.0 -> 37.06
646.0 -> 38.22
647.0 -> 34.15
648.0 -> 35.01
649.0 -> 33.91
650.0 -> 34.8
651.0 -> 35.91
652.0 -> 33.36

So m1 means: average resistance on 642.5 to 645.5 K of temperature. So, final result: 37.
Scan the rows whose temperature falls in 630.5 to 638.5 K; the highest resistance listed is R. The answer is 37.58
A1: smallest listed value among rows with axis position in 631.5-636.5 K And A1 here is 32.12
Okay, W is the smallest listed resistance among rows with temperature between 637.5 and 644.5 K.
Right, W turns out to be 34.57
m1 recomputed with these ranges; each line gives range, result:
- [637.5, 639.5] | 36.9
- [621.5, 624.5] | 27.5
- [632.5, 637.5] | 33.2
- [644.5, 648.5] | 36.1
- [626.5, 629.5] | 29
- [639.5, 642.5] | 36.9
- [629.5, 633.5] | 33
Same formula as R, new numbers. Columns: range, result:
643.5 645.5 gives 37.09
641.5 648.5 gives 38.22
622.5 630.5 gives 32.41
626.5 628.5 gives 27.87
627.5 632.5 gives 34.91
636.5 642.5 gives 38.97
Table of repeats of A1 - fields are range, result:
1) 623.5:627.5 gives 27.38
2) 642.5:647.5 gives 34.15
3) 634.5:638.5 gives 32.6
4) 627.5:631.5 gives 26.64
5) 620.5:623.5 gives 27.43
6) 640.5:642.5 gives 37.23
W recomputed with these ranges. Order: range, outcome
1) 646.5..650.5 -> 33.91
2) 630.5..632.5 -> 33.47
